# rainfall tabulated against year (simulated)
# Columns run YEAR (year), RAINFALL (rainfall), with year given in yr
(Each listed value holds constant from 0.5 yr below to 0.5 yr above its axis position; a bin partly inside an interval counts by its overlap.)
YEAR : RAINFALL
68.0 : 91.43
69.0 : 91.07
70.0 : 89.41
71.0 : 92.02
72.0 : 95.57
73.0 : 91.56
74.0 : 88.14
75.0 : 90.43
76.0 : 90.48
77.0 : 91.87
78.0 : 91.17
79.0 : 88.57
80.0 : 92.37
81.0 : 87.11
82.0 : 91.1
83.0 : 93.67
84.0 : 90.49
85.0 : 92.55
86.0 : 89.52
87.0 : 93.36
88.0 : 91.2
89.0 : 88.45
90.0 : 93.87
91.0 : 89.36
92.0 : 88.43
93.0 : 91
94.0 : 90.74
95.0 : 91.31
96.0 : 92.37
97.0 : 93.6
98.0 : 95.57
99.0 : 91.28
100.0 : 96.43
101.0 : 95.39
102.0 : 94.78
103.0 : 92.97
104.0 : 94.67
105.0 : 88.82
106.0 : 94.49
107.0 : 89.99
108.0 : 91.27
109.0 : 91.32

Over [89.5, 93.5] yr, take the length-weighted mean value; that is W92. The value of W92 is 90.7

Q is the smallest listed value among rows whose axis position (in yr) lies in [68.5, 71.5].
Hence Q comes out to 89.41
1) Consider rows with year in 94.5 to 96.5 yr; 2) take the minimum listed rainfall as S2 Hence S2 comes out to 91.31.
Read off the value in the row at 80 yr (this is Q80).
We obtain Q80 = 92.37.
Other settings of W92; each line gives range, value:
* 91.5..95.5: 90.4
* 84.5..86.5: 91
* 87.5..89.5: 89.8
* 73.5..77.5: 90.2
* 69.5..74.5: 91.3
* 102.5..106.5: 92.7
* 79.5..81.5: 89.7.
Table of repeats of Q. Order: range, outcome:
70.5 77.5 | 88.14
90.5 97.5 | 88.43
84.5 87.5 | 89.52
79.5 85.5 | 87.11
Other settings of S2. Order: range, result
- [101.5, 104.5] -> 92.97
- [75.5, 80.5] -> 88.57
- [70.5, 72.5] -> 92.02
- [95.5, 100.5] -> 91.28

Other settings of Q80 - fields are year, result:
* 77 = 91.87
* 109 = 91.32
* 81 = 87.11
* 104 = 94.67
